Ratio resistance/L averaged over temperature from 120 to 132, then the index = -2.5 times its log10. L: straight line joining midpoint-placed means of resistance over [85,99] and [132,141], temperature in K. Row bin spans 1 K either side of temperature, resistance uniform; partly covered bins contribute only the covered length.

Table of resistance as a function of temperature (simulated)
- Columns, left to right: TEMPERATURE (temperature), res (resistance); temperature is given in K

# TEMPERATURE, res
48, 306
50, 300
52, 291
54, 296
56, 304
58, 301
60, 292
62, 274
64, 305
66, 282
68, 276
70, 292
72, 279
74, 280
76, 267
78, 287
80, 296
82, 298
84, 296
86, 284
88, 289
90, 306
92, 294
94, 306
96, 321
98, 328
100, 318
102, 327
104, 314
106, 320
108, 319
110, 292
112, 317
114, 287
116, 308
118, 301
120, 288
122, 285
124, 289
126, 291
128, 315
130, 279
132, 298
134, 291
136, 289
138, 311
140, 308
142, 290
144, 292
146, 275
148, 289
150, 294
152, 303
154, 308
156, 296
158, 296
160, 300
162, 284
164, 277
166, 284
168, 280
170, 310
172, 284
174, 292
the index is 0.03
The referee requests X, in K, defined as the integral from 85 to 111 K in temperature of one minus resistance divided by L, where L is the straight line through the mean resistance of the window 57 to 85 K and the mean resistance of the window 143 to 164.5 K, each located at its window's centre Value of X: -1.8 K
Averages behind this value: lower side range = 288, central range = 309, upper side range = 293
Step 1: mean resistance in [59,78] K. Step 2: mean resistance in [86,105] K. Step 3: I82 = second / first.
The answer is 1.09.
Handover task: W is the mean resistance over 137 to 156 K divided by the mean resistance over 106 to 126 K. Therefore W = 1.0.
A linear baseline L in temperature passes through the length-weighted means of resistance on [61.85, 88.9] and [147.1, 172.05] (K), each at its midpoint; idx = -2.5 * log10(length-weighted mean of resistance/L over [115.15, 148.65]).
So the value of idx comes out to -0.01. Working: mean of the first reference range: 286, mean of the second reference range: 293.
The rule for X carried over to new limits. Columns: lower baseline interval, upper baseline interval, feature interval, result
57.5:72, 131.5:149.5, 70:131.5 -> -1.8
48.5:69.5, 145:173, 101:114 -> -0.9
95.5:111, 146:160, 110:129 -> 0.8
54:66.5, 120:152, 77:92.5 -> 0.0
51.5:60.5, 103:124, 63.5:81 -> 0.8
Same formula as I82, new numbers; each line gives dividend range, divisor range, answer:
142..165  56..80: 1.02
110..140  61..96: 1.02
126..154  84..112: 0.96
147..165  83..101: 0.97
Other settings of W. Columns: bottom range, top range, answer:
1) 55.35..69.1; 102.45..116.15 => 1.06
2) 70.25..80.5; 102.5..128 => 1.07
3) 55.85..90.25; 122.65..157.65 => 1.02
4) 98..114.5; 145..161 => 0.94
